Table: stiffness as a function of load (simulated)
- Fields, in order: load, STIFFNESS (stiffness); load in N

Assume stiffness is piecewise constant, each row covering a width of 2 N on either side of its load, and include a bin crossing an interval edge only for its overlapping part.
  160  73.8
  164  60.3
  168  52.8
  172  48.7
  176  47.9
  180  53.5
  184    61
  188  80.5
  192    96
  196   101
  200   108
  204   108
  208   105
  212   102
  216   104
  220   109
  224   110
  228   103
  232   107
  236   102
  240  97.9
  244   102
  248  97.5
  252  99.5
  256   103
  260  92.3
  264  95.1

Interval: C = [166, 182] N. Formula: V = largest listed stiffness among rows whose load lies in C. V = 53.5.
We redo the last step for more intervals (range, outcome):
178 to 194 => 96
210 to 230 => 110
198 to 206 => 108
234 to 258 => 103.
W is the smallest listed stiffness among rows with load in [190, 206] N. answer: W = 96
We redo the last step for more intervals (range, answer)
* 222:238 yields 102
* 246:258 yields 97.5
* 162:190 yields 47.9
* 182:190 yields 61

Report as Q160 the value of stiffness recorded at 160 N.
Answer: 73.8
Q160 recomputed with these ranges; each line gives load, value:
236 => 102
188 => 80.5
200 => 108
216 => 104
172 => 48.7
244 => 102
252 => 99.5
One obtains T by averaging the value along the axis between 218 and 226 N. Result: 110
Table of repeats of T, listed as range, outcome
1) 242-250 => 99.8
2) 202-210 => 106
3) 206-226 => 106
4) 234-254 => 99.8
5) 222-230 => 106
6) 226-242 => 102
